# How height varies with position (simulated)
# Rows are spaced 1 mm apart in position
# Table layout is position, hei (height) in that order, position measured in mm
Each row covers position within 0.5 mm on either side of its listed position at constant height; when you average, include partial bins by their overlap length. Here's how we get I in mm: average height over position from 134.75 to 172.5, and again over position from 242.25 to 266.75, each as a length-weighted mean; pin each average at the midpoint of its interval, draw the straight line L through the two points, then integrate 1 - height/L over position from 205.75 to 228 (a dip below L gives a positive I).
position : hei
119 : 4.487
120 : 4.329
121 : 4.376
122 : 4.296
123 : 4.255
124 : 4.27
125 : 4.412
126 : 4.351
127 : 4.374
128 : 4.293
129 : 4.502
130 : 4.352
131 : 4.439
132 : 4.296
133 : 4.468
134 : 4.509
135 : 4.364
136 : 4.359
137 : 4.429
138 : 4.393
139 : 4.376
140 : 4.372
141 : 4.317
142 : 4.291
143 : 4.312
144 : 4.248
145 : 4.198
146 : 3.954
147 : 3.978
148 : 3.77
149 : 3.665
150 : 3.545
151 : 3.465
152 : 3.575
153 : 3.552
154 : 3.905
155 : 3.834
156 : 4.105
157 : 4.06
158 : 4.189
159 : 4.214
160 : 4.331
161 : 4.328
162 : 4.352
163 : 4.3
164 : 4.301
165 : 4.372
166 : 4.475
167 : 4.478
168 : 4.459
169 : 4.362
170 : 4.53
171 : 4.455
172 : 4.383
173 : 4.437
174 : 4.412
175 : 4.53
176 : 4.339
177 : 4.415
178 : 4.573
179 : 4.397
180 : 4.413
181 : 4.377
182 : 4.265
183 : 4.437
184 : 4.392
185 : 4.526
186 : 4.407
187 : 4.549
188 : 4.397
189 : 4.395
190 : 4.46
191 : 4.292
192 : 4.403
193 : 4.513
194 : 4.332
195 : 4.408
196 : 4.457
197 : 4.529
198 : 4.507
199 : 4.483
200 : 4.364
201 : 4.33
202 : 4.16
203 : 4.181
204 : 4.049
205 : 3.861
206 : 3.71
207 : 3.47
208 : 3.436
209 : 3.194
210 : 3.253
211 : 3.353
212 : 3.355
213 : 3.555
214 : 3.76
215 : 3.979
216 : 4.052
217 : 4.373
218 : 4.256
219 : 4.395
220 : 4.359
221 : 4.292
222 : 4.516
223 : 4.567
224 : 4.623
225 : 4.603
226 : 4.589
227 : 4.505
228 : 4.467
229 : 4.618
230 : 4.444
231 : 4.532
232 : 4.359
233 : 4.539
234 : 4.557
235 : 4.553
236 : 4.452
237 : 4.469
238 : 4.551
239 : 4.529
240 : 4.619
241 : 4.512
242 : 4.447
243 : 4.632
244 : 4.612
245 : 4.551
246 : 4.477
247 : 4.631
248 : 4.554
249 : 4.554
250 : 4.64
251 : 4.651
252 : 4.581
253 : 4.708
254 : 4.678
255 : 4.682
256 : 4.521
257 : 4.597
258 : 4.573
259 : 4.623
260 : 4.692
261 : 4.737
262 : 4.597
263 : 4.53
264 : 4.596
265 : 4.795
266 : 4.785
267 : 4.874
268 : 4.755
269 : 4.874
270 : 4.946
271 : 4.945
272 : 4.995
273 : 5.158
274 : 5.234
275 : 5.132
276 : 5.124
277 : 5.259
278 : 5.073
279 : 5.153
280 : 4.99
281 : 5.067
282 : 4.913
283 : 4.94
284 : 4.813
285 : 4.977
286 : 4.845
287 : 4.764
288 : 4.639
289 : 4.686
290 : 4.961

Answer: 2.18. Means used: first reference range 4.17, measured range 4.02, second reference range 4.63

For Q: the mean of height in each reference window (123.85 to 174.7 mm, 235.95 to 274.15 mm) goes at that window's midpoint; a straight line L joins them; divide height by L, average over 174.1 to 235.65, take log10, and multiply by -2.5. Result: 0.05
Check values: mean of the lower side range 4.23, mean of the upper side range 4.67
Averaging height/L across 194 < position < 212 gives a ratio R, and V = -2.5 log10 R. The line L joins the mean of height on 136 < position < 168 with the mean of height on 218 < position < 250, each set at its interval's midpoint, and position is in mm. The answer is 0.10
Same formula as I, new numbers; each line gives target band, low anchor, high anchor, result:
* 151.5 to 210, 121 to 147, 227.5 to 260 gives 2.4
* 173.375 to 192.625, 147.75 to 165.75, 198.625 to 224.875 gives -2.0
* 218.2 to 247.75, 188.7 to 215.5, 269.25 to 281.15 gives -0.3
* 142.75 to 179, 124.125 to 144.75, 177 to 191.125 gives 1.8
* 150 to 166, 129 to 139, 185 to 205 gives 1.2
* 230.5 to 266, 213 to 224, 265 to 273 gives 0.3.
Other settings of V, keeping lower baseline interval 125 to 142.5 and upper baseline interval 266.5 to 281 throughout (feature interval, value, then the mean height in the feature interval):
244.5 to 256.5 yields 0.074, 4.6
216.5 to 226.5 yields 0.079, 4.46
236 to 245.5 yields 0.079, 4.54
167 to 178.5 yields 0.029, 4.45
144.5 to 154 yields 0.186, 3.75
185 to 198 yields 0.052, 4.44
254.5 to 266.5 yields 0.075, 4.64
